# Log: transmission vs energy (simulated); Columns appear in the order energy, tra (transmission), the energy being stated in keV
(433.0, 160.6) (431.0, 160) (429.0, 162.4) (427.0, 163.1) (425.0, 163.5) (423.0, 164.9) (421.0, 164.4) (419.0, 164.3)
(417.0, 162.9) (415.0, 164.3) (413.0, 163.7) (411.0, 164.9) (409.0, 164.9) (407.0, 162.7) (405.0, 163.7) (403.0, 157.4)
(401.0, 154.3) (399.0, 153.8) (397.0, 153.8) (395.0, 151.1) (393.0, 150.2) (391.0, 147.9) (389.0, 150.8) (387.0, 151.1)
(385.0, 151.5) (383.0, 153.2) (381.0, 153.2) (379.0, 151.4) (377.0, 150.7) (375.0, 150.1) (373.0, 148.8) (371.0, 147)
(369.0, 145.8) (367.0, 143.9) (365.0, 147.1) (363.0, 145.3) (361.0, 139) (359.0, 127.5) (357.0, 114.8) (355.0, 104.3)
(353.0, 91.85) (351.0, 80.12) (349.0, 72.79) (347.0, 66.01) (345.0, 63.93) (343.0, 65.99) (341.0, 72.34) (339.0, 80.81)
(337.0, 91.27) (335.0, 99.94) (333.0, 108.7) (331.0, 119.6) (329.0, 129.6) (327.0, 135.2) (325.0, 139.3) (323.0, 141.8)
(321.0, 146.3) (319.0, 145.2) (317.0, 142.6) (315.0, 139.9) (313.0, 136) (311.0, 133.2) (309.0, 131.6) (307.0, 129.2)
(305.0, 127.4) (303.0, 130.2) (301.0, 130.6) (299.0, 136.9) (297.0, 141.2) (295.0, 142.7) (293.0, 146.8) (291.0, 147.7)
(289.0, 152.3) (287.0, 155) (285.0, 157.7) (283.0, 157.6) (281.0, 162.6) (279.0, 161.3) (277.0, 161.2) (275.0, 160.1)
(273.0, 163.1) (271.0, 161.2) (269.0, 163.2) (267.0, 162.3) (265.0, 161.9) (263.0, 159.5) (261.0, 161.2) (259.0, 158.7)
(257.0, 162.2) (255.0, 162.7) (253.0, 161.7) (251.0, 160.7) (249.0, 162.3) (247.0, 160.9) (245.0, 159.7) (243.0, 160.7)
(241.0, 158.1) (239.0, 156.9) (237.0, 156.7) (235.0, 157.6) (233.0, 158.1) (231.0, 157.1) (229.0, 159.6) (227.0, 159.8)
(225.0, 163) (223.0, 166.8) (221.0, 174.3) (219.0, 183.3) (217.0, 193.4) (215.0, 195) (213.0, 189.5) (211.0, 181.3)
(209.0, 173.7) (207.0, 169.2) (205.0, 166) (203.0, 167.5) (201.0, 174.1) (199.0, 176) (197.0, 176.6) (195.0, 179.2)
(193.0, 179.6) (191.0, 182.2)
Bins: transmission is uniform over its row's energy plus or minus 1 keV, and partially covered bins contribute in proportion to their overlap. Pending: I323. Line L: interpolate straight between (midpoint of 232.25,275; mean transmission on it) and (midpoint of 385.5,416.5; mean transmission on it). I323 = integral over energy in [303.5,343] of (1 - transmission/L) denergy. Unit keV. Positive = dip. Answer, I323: 9.1 keV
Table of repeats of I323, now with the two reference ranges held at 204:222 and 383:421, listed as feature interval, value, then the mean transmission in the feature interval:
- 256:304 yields 5.14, 154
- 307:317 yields 1.97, 135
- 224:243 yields 2.08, 159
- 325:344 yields 7.27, 102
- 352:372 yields 3.90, 131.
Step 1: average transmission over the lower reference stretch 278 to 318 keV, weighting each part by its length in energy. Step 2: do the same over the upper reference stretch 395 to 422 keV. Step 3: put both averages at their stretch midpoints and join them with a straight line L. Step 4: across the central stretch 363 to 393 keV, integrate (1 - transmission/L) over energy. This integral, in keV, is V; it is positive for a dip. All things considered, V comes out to 1.26 keV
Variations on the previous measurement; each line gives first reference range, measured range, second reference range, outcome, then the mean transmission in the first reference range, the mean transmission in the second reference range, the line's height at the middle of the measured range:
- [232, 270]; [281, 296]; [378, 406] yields 0.6 keV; 160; 153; 158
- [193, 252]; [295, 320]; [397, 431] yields 4.6 keV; 169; 162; 166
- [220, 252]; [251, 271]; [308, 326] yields -0.9 keV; 161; 140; 154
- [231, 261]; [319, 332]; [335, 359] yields -4.5 keV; 160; 84.8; 101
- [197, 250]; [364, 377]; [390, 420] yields 1.1 keV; 169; 159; 161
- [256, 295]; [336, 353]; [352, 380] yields 8.0 keV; 158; 136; 141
